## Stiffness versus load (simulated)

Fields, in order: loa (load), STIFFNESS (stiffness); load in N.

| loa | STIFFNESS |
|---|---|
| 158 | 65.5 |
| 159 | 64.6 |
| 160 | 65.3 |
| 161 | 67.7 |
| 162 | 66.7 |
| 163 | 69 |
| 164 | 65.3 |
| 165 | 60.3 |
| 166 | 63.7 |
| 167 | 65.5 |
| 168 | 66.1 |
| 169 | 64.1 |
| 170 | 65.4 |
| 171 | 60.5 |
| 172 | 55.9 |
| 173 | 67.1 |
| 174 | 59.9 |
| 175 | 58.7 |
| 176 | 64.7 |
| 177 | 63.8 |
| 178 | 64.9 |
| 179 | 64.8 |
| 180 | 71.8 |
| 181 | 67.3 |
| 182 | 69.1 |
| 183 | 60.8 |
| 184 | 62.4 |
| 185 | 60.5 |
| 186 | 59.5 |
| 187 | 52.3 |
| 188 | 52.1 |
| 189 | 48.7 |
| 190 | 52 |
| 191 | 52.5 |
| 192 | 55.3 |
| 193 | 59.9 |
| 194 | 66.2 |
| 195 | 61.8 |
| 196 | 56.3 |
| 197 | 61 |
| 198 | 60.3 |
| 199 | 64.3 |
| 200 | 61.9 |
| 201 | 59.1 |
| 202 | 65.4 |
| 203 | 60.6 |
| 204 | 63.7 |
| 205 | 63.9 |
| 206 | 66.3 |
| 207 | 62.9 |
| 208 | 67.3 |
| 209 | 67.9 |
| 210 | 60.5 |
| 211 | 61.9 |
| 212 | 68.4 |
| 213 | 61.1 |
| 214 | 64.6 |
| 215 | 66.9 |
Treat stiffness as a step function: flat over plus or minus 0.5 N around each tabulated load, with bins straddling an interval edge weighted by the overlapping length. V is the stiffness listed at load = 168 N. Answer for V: 66.1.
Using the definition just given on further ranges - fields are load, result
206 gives 66.3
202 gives 65.4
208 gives 67.3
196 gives 56.3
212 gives 68.4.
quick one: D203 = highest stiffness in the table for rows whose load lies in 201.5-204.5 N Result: 65.4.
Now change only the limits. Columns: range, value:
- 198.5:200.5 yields 64.3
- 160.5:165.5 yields 69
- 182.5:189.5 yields 62.4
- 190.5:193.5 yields 59.9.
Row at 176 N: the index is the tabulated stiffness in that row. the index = 64.7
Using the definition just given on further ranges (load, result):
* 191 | 52.5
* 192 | 55.3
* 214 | 64.6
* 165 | 60.3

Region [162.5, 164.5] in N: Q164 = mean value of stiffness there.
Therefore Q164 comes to 67.2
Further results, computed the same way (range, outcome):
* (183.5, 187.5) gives 58.7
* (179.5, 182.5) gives 69.4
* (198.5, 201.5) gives 61.8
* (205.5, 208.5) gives 65.5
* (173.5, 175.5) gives 59.3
